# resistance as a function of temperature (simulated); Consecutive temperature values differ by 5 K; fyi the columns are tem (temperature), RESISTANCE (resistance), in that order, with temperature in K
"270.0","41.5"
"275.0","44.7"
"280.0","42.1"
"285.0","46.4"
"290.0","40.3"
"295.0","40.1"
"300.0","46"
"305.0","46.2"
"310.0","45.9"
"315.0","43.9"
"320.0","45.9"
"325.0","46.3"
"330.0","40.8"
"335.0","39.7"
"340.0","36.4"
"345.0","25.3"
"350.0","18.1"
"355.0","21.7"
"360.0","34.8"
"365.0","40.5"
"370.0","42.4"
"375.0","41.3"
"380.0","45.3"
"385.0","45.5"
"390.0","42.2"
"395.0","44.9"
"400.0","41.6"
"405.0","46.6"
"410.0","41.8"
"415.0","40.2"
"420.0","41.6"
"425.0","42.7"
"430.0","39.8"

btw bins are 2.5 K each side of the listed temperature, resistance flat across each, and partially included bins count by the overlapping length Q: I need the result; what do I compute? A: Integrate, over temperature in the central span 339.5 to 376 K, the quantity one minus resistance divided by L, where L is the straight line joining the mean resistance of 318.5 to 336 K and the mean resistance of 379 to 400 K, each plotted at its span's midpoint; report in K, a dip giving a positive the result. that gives 9.79 K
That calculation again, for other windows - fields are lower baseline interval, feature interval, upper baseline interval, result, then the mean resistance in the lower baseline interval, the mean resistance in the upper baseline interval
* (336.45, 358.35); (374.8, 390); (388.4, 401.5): -2.2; 26.4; 43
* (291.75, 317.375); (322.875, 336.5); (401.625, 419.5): 0.5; 44.3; 42.7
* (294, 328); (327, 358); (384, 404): 9.7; 45.1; 43.6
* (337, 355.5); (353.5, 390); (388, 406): -4.5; 26.2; 43.6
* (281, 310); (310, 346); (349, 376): -1.6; 43.9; 33.5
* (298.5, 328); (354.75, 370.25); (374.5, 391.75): 3.0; 45.6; 43.9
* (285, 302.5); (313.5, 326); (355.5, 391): -1.0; 42.7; 40.6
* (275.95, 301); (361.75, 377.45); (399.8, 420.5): 0.6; 42.9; 42.5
